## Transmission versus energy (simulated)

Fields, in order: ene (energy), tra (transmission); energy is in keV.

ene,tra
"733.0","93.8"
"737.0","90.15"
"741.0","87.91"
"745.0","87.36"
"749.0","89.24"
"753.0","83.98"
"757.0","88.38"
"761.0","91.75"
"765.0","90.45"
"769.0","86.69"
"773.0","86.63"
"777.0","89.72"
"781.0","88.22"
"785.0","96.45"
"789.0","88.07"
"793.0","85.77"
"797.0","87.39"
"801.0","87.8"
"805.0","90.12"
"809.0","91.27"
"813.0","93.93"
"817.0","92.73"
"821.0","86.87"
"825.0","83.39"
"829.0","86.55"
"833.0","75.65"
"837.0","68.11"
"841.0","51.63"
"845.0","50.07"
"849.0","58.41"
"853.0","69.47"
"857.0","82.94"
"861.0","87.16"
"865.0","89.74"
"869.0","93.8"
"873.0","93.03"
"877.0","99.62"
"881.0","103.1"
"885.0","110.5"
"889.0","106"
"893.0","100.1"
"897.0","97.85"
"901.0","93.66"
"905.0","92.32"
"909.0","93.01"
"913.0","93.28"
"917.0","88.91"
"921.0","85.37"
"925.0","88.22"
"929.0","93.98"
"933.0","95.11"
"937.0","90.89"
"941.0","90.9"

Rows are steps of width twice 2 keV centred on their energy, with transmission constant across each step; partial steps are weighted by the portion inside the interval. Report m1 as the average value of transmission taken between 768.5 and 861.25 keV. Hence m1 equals 81.7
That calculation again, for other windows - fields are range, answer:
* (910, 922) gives 89.8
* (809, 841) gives 82.3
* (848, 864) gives 76.5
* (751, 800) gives 88.6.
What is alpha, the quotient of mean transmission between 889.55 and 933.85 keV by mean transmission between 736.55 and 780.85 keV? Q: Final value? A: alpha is 1.06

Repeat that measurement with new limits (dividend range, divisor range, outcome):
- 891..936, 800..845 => 1.15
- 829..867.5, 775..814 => 0.80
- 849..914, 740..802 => 1.05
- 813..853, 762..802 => 0.83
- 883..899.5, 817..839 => 1.27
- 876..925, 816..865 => 1.29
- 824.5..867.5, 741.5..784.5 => 0.82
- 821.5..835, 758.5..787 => 0.92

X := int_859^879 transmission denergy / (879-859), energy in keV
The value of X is 92.7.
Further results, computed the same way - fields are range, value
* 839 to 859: 62.5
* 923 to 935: 92.4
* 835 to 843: 59.9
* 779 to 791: 90.9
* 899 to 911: 93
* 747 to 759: 87.2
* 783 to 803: 89.1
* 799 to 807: 89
